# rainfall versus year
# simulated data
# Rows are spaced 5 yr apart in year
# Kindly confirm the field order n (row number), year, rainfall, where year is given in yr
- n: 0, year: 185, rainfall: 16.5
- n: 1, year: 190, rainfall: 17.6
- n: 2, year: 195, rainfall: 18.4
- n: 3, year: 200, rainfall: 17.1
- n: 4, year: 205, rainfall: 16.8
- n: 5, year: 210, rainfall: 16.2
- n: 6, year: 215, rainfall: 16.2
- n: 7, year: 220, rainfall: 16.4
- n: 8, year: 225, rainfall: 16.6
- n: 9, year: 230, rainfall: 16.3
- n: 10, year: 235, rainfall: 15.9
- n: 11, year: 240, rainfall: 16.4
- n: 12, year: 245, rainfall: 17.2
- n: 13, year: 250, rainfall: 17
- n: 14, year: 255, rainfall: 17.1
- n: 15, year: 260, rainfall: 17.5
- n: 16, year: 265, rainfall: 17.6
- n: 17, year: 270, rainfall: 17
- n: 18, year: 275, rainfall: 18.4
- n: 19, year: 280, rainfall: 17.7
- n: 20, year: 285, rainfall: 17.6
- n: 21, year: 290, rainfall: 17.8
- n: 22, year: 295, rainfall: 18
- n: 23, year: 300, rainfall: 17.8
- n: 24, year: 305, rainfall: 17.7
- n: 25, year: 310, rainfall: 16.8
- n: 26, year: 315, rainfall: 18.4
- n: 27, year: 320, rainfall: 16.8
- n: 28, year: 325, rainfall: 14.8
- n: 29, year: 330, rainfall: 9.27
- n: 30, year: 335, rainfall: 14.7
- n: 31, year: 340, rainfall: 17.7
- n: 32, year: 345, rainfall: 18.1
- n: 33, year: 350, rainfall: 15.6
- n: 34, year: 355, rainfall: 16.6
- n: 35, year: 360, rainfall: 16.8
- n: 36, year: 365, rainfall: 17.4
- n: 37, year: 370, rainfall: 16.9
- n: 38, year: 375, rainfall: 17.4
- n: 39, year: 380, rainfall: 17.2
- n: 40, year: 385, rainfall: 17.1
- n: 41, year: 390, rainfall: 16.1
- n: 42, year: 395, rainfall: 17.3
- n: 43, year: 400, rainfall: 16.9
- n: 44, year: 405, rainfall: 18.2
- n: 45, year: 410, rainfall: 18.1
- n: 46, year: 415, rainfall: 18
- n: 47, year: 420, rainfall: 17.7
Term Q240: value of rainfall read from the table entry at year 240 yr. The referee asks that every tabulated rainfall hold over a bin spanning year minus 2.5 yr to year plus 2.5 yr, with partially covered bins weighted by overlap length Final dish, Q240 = 16.4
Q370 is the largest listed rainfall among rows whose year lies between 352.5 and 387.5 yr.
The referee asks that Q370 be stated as 17.4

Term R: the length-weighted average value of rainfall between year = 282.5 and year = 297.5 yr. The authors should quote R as 17.8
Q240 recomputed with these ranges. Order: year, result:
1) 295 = 18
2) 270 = 17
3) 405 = 18.2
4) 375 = 17.4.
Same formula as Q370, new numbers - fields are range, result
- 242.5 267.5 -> 17.6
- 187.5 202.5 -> 18.4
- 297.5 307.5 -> 17.8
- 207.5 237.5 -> 16.6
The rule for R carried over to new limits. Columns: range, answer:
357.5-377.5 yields 17.1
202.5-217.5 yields 16.4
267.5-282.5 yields 17.7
